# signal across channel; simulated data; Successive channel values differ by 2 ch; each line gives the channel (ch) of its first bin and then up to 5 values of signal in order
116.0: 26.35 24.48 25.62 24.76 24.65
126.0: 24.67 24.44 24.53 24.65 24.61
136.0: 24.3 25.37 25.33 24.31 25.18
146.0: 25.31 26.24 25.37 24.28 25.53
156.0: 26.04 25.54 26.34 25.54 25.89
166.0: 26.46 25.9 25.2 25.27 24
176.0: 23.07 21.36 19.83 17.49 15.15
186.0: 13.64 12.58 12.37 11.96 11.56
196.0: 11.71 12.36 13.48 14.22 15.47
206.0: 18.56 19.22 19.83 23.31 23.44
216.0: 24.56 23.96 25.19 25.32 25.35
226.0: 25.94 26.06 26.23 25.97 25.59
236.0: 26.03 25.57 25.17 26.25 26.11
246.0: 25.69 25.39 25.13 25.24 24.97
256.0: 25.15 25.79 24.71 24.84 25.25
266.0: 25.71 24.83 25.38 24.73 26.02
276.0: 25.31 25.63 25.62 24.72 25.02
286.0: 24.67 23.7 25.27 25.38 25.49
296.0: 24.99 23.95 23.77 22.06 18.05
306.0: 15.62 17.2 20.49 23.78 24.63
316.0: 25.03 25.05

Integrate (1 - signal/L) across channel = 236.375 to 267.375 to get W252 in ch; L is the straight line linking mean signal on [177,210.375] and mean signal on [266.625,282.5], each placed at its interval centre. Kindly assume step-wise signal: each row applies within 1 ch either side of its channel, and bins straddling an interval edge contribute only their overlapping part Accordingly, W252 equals -4.1 ch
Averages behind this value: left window 15.3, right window 25.3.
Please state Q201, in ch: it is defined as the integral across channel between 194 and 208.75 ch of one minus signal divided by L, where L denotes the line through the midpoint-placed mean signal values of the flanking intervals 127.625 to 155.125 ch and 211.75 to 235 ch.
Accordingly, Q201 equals 6.11 ch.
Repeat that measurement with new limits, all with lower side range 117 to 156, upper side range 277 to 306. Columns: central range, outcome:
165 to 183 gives 1.1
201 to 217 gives 3.0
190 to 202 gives 5.9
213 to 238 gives -1.0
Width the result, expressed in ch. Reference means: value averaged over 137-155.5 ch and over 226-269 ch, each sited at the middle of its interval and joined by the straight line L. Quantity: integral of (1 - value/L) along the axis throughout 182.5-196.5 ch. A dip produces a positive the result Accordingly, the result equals 6.9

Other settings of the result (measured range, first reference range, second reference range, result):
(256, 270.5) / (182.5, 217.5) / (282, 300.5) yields -2.0 ch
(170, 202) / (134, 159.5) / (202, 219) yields 8.5 ch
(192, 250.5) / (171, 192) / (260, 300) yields -2.3 ch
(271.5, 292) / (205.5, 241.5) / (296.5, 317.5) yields -2.4 ch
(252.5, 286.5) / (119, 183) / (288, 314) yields -3.6 ch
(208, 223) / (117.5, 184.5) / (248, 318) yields 0.5 ch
